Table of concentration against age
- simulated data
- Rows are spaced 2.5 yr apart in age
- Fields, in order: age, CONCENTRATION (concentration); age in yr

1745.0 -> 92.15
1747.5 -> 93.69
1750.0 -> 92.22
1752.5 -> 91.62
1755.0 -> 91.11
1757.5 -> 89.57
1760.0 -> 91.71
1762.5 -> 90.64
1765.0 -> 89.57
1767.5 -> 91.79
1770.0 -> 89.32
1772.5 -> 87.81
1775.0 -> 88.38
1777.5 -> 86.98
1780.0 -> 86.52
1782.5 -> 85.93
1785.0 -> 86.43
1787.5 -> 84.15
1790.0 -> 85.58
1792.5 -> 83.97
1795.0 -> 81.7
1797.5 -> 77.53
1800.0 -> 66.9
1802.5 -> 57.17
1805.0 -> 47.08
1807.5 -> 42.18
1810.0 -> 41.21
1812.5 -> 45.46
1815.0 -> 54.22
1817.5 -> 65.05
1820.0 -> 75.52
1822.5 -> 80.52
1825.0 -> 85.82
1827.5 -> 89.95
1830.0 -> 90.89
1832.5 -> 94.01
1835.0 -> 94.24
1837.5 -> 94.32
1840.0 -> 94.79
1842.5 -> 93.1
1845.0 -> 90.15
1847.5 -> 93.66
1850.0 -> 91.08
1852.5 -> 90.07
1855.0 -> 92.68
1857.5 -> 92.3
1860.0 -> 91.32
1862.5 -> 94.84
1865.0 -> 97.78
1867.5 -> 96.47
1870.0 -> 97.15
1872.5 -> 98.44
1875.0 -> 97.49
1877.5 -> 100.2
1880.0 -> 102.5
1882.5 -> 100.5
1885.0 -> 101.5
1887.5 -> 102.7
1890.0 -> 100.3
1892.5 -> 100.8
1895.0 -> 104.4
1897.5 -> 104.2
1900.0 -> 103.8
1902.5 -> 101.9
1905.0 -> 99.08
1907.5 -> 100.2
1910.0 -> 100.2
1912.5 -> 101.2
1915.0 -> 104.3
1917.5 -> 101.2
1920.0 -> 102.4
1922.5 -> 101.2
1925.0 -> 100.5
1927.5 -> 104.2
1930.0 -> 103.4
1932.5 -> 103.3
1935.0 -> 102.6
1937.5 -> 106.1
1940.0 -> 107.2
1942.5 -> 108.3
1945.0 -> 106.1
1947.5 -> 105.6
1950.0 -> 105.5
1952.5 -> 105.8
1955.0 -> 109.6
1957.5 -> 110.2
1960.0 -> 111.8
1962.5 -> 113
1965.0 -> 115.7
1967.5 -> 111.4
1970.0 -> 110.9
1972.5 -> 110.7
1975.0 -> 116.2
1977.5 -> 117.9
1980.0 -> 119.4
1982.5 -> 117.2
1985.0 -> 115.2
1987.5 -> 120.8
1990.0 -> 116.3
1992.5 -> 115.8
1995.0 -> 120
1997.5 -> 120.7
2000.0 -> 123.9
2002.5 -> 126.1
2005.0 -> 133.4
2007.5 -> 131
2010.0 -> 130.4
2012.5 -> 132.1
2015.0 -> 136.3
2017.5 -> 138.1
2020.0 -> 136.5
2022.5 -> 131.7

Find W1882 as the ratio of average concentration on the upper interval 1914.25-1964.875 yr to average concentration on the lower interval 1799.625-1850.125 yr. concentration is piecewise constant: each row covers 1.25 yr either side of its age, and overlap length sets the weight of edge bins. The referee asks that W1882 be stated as 1.40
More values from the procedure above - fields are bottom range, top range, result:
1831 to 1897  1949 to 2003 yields 1.19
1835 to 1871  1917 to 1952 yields 1.11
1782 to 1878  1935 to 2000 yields 1.37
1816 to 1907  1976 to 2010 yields 1.29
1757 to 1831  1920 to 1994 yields 1.43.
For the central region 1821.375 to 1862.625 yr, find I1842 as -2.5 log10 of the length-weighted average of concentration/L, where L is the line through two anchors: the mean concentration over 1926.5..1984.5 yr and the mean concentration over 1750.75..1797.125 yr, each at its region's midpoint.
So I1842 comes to 0.05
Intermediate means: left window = 87.8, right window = 110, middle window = 91.3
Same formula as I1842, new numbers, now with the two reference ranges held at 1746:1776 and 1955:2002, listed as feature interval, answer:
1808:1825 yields 0.50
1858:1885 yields 0.06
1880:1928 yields 0.06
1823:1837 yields 0.09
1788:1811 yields 0.40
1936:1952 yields 0.06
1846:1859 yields 0.11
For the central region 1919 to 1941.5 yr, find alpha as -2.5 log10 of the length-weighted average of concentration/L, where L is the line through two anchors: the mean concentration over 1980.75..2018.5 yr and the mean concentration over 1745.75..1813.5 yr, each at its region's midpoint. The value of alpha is 0.07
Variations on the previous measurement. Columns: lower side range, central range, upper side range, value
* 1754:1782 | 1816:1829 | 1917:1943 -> 0.189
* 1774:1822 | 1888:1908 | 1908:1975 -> -0.070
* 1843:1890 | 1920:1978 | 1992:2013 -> 0.063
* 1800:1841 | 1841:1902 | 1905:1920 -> -0.110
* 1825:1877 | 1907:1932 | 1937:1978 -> 0.023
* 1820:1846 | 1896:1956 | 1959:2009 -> 0.040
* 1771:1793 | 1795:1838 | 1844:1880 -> 0.266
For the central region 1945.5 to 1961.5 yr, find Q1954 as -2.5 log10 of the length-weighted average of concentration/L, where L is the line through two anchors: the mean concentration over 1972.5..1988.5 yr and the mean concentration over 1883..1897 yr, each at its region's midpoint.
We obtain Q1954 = 0.05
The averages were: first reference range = 102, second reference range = 117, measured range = 108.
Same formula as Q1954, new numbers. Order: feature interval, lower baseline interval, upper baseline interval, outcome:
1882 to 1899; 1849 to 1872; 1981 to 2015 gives -0.02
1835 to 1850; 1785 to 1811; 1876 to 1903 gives -0.11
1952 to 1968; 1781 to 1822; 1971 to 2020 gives 0.02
